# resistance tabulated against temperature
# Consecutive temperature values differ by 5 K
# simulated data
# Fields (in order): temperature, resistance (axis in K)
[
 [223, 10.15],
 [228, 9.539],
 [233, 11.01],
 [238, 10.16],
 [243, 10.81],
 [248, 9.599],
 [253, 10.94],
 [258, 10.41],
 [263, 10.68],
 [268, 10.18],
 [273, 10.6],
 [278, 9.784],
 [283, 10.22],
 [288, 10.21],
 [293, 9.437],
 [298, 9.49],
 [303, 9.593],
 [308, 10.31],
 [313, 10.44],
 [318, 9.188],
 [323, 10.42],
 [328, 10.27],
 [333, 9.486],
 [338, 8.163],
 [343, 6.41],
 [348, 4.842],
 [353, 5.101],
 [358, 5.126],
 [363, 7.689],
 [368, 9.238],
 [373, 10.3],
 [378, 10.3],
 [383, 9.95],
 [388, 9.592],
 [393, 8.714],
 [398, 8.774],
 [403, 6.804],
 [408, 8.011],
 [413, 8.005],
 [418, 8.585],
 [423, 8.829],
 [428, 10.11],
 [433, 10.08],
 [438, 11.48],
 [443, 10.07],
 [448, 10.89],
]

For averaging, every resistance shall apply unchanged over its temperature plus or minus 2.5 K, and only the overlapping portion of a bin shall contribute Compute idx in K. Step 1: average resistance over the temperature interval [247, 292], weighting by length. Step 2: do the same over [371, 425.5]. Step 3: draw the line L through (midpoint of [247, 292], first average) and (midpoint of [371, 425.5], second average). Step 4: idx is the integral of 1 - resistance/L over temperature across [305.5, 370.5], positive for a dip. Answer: 9.3 K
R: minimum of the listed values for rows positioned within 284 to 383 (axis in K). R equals 4.842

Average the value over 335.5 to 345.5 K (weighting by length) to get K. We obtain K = 7.29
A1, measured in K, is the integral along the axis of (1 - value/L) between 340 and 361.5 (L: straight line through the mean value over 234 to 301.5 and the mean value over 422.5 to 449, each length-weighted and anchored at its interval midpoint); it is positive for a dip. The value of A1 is 9.9 K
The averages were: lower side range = 10.2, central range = 5.54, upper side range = 10.3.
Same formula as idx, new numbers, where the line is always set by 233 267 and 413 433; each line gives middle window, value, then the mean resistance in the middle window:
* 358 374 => 2.05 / 8.34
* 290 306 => 0.86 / 9.55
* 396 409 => 2.08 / 7.81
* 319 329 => -0.29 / 10.2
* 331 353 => 6.39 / 6.93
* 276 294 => 0.42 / 9.96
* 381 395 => -0.02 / 9.42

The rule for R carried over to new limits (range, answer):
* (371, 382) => 10.3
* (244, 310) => 9.437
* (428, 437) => 10.08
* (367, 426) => 6.804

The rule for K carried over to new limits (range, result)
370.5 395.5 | 9.77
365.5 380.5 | 9.95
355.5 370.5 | 7.35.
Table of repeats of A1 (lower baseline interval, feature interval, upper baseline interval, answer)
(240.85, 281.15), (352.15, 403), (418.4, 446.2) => 8.1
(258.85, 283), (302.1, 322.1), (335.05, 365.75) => -4.2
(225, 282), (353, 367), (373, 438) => 4.4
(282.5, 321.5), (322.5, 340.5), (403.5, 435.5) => 0.2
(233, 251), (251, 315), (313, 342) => -1.8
